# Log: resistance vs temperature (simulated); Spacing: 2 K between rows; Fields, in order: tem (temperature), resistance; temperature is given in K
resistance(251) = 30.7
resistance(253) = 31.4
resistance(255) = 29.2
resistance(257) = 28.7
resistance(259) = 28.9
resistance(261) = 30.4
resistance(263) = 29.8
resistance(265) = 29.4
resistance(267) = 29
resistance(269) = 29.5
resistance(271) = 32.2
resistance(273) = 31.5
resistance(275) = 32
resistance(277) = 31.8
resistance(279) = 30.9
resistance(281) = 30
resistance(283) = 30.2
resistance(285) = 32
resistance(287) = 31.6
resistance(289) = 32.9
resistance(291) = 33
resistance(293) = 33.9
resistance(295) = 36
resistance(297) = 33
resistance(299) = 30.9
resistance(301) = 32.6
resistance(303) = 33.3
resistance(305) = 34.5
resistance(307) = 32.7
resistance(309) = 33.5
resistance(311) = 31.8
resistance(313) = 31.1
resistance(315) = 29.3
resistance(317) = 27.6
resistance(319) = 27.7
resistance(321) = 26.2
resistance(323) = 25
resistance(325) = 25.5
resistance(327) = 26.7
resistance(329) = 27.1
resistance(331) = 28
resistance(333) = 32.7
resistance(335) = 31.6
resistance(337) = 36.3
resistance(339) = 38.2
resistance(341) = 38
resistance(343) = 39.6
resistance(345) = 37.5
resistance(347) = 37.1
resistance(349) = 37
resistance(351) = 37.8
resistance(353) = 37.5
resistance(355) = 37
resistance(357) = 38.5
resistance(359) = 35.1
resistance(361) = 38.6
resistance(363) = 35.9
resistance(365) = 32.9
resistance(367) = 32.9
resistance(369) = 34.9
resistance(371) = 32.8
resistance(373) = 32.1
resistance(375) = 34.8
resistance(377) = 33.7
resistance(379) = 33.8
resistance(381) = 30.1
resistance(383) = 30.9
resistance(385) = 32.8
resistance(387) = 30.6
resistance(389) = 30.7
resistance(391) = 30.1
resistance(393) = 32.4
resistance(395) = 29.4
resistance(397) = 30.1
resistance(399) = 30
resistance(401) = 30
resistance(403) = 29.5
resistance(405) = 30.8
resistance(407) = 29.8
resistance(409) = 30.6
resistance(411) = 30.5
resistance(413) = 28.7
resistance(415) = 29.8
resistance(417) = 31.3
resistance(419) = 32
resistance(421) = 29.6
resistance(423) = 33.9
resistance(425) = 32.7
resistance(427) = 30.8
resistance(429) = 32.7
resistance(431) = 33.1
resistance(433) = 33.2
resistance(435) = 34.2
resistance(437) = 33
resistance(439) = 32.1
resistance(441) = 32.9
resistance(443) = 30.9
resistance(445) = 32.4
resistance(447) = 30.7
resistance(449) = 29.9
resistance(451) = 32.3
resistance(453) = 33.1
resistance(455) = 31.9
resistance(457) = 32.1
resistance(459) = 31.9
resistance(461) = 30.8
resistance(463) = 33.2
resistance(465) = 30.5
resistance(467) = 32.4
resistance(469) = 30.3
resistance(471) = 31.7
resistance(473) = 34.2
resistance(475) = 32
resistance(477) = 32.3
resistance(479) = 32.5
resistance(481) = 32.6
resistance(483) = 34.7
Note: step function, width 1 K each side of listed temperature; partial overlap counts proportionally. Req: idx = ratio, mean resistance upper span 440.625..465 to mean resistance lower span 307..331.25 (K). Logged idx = 1.1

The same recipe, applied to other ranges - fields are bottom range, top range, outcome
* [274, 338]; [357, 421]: 1.03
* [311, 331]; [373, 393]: 1.16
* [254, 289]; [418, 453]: 1.06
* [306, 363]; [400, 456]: 0.95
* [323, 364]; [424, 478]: 0.93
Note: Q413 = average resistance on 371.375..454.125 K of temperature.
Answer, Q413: 31.5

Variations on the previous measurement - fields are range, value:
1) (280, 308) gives 32.6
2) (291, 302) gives 33.3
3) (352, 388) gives 34.2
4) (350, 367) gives 36.4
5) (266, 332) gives 30.7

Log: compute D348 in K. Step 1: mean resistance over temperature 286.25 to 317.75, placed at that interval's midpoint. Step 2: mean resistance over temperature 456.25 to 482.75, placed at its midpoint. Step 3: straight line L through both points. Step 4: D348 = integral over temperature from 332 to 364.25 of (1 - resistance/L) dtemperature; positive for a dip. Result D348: -4.4 K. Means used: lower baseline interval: 32.4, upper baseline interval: 32.1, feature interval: 36.7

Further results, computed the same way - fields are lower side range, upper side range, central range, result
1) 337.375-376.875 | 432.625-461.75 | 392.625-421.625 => 3.1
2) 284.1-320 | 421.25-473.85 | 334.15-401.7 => -4.3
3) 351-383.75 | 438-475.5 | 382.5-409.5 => 2.5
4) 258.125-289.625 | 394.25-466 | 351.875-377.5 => -3.3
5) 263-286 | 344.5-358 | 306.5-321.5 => 1.8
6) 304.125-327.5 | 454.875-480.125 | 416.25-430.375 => -0.3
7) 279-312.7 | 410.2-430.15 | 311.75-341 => 2.2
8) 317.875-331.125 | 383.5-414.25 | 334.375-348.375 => -4.9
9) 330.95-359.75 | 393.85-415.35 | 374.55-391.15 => 0.2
